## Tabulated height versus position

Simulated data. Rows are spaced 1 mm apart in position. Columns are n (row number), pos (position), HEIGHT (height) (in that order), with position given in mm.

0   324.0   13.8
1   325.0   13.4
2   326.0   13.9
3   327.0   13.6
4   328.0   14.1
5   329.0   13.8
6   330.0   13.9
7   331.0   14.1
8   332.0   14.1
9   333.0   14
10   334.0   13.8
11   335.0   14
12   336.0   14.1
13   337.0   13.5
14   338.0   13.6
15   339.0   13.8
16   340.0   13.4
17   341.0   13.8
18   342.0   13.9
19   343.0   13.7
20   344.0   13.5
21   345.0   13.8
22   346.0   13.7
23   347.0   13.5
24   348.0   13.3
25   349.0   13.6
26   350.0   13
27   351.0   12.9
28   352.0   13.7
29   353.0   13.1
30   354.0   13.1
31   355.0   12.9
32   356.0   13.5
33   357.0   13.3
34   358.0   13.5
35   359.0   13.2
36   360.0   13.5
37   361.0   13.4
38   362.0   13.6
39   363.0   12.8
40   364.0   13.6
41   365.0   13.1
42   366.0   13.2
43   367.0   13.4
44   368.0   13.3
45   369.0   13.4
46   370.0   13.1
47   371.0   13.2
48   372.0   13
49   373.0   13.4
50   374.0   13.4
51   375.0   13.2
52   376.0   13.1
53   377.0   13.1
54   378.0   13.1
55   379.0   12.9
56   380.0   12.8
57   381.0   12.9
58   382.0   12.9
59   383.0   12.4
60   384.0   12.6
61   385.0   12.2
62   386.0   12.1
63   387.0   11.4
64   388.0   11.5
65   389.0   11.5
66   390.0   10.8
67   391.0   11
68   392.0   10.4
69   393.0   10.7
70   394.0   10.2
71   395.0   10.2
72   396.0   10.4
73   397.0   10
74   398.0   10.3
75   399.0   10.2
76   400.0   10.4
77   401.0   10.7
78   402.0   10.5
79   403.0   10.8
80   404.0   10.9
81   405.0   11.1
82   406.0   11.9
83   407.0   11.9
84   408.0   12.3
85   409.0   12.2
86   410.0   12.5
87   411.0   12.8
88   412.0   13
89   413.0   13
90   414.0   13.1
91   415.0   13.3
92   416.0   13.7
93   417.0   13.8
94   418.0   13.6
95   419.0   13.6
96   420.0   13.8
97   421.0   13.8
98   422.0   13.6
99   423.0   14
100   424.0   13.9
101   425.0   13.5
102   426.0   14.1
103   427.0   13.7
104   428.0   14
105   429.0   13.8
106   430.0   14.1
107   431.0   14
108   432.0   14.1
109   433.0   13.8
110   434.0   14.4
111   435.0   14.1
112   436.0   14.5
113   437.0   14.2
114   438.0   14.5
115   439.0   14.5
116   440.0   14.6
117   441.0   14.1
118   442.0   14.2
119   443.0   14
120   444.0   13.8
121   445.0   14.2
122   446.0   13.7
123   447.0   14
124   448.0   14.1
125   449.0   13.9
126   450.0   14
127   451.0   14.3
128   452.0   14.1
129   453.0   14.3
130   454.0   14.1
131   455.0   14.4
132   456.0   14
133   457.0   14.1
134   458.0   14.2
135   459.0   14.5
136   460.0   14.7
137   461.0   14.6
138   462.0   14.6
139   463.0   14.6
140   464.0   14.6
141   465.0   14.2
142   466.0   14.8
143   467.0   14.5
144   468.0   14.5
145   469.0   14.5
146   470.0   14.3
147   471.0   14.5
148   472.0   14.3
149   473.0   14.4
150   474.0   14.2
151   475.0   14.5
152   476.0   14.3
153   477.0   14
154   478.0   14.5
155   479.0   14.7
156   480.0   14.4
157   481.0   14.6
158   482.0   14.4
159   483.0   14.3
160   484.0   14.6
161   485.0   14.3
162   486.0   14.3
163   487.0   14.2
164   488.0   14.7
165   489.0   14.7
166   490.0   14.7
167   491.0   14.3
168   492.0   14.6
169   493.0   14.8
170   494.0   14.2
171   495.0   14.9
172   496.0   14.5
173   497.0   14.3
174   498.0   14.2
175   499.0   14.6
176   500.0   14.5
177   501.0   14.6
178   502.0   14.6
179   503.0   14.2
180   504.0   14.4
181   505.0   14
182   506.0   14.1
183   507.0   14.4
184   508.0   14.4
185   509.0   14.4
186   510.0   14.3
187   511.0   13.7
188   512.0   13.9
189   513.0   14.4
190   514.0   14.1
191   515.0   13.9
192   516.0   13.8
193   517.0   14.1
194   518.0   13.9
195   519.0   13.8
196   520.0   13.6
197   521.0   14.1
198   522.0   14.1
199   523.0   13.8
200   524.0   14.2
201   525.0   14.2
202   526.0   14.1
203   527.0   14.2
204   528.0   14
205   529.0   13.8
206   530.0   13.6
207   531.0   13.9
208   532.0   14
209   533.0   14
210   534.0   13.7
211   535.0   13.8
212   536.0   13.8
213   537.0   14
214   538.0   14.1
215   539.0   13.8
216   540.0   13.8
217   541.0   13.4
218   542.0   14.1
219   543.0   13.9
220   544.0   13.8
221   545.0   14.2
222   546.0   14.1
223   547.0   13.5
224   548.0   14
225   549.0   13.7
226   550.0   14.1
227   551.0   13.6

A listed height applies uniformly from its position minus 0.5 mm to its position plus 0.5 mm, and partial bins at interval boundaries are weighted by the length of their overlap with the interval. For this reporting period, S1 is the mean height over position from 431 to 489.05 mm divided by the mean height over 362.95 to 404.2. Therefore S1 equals 1.19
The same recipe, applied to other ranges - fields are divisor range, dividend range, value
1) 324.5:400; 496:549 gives 1.09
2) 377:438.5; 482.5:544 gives 1.13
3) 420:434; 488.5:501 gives 1.05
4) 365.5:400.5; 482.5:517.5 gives 1.19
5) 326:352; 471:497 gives 1.05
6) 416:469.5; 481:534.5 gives 1.01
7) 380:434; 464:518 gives 1.16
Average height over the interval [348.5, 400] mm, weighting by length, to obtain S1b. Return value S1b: 12.5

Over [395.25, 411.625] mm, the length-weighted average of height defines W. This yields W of 11.2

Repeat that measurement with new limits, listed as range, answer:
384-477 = 13.2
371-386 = 12.9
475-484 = 14.4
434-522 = 14.3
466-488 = 14.4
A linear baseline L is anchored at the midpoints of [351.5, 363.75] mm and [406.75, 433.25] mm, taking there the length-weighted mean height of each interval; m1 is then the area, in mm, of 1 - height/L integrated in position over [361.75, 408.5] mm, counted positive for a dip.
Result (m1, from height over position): 4.75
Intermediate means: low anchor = 13.3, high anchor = 13.5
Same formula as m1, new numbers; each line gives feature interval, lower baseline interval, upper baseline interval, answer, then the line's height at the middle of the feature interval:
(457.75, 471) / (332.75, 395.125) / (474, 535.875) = -0.6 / 13.9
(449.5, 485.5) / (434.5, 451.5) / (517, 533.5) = -0.7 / 14.1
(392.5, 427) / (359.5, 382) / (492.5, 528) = 3.3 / 13.5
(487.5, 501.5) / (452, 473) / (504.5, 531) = -0.3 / 14.2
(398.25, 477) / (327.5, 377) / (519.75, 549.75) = 0.3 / 13.7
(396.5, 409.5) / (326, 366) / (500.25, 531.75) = 2.6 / 13.7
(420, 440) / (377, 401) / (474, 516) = -2.3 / 12.6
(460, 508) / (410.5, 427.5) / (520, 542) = -2.4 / 13.8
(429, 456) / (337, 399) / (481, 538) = -1.3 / 13.5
